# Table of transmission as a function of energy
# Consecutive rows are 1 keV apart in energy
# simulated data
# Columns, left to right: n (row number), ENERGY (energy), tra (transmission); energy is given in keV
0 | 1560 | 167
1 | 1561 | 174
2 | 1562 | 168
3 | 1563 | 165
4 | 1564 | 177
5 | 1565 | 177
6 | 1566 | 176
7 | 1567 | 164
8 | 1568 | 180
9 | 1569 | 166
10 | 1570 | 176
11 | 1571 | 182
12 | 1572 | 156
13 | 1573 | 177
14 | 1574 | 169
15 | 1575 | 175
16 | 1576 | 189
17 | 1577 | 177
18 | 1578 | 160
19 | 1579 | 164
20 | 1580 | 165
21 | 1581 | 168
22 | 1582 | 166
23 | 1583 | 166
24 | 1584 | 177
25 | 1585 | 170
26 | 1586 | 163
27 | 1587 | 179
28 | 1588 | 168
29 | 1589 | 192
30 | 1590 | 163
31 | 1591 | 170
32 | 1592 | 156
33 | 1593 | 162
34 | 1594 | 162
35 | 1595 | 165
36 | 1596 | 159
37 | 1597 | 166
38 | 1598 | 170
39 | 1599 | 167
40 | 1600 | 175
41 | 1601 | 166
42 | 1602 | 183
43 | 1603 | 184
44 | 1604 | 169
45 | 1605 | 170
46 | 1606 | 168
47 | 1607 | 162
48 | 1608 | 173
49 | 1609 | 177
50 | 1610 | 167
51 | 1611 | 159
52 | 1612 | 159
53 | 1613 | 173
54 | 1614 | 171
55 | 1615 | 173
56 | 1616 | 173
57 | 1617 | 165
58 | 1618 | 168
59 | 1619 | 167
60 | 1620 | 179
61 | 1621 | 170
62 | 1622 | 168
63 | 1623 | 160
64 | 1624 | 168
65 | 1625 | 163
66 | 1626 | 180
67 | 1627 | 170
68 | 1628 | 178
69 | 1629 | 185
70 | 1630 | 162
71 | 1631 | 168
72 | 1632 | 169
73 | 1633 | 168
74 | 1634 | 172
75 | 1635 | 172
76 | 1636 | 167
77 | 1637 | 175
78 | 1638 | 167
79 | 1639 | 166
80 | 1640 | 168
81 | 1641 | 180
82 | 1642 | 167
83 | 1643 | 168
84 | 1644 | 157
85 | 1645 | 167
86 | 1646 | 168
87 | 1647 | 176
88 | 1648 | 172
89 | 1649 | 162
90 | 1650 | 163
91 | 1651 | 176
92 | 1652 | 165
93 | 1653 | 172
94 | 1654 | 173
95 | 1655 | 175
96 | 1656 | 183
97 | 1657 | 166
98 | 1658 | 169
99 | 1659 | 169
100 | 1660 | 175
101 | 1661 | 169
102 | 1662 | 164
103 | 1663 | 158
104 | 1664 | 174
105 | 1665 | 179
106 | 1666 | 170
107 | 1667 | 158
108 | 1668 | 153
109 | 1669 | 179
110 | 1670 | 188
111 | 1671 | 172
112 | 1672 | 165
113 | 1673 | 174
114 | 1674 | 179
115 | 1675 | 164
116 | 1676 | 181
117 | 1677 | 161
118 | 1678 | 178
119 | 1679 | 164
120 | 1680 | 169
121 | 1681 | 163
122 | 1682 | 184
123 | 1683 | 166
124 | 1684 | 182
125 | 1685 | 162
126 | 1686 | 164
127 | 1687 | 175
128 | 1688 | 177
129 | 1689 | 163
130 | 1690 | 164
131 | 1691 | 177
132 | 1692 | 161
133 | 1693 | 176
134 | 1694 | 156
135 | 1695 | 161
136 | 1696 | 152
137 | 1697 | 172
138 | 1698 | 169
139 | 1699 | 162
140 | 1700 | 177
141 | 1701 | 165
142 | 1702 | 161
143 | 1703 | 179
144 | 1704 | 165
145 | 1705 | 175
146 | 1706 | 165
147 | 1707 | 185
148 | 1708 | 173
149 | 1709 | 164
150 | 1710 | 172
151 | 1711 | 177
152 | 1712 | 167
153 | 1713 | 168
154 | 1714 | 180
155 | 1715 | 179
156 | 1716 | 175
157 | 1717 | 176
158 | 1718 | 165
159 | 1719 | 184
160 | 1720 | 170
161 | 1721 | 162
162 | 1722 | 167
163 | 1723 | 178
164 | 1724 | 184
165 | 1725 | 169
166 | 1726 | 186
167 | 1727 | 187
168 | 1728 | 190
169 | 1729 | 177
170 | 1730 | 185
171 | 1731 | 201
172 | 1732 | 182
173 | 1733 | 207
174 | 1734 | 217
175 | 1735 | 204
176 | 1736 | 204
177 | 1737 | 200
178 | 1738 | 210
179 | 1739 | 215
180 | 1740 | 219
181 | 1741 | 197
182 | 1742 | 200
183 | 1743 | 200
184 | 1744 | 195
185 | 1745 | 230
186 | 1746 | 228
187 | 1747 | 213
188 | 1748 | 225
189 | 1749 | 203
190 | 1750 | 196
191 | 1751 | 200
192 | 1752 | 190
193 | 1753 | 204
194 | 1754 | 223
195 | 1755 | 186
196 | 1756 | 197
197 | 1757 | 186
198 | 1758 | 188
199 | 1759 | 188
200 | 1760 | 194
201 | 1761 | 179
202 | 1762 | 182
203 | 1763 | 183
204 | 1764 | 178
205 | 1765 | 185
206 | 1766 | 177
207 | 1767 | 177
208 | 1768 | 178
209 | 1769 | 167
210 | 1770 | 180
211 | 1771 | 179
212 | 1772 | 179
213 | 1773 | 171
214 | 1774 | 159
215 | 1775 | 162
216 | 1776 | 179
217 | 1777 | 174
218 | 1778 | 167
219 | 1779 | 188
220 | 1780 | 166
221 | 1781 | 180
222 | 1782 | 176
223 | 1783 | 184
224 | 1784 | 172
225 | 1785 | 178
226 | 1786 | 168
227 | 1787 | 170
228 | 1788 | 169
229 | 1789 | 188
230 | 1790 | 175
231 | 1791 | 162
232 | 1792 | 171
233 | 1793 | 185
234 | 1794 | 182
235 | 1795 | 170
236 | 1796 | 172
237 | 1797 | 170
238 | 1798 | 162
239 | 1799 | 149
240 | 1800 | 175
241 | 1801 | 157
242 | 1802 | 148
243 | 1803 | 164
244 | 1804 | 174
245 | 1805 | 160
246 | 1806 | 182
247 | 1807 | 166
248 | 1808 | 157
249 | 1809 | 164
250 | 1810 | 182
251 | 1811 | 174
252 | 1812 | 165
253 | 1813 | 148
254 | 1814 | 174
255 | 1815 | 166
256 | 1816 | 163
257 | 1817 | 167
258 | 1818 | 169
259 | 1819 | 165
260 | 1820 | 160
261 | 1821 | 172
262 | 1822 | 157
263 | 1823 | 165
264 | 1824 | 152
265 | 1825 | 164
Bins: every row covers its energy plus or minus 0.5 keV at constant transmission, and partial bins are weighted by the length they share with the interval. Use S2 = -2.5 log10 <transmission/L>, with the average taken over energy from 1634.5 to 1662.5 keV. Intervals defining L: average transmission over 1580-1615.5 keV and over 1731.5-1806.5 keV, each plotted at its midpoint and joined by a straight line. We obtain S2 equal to 0.03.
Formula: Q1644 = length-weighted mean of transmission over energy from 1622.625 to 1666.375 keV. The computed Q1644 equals 170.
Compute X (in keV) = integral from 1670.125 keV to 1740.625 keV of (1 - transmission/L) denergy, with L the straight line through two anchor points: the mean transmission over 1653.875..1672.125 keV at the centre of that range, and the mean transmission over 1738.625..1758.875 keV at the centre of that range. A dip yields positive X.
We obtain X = 4.01 keV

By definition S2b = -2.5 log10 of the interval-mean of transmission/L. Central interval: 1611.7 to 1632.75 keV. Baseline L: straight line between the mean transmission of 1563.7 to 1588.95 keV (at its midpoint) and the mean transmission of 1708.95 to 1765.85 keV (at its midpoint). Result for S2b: 0.045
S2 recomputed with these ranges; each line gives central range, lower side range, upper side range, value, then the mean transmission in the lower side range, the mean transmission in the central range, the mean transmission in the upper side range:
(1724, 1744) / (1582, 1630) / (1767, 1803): -0.153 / 170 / 197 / 172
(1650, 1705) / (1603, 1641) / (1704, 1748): 0.062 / 170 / 170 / 188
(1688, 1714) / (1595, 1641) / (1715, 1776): 0.087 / 170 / 169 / 190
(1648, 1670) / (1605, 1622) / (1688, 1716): -0.003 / 169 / 170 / 169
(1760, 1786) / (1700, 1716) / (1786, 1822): -0.045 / 172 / 176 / 168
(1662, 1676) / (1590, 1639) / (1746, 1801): 0.017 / 169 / 170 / 181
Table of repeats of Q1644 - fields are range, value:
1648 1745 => 176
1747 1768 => 192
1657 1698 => 169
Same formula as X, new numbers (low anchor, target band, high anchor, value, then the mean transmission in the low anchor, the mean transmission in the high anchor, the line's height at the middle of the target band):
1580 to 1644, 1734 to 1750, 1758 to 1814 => -3.5 keV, 169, 173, 172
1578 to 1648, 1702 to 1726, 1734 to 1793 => 1.2 keV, 169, 188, 182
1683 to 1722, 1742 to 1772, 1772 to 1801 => -3.9 keV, 170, 172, 171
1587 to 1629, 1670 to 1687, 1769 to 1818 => -0.1 keV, 170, 170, 170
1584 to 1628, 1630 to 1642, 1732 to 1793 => 0.2 keV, 169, 189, 173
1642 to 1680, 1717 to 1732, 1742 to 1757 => 1.3 keV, 170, 206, 195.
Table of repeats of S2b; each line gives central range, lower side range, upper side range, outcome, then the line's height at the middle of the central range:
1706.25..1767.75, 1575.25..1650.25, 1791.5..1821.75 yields -0.13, 168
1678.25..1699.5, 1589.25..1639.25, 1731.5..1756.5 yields 0.14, 190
